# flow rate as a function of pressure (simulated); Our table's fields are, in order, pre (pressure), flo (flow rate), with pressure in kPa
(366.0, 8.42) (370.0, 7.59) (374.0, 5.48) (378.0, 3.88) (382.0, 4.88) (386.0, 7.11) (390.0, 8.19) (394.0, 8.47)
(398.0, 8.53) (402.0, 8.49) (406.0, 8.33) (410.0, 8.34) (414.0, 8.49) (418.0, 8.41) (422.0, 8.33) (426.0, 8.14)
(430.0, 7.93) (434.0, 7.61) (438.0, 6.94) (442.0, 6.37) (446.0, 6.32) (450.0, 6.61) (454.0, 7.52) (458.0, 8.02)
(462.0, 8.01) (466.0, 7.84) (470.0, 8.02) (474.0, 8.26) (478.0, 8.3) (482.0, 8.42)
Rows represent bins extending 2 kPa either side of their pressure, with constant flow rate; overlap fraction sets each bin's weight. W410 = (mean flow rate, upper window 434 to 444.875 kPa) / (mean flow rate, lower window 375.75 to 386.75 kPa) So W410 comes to 1.34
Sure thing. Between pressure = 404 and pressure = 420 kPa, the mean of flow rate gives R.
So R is 8.39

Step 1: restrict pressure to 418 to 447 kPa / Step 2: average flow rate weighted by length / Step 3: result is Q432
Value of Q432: 7.48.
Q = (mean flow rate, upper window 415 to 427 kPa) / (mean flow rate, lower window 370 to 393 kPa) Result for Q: 1.35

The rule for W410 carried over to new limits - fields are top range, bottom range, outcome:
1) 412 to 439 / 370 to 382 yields 1.54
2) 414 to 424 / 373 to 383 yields 1.80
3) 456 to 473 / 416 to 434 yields 0.98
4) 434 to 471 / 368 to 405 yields 1.04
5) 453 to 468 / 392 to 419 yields 0.93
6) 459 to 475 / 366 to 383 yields 1.37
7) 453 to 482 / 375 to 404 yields 1.14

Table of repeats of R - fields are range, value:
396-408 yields 8.45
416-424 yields 8.37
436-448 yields 6.54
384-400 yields 8.07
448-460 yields 7.38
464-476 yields 8.04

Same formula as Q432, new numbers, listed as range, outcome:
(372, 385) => 4.93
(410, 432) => 8.27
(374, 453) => 7.39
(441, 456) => 6.73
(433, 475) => 7.39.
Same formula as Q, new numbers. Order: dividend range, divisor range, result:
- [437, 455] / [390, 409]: 0.80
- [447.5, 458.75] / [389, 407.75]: 0.86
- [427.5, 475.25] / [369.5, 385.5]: 1.38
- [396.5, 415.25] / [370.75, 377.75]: 1.55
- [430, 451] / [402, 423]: 0.82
